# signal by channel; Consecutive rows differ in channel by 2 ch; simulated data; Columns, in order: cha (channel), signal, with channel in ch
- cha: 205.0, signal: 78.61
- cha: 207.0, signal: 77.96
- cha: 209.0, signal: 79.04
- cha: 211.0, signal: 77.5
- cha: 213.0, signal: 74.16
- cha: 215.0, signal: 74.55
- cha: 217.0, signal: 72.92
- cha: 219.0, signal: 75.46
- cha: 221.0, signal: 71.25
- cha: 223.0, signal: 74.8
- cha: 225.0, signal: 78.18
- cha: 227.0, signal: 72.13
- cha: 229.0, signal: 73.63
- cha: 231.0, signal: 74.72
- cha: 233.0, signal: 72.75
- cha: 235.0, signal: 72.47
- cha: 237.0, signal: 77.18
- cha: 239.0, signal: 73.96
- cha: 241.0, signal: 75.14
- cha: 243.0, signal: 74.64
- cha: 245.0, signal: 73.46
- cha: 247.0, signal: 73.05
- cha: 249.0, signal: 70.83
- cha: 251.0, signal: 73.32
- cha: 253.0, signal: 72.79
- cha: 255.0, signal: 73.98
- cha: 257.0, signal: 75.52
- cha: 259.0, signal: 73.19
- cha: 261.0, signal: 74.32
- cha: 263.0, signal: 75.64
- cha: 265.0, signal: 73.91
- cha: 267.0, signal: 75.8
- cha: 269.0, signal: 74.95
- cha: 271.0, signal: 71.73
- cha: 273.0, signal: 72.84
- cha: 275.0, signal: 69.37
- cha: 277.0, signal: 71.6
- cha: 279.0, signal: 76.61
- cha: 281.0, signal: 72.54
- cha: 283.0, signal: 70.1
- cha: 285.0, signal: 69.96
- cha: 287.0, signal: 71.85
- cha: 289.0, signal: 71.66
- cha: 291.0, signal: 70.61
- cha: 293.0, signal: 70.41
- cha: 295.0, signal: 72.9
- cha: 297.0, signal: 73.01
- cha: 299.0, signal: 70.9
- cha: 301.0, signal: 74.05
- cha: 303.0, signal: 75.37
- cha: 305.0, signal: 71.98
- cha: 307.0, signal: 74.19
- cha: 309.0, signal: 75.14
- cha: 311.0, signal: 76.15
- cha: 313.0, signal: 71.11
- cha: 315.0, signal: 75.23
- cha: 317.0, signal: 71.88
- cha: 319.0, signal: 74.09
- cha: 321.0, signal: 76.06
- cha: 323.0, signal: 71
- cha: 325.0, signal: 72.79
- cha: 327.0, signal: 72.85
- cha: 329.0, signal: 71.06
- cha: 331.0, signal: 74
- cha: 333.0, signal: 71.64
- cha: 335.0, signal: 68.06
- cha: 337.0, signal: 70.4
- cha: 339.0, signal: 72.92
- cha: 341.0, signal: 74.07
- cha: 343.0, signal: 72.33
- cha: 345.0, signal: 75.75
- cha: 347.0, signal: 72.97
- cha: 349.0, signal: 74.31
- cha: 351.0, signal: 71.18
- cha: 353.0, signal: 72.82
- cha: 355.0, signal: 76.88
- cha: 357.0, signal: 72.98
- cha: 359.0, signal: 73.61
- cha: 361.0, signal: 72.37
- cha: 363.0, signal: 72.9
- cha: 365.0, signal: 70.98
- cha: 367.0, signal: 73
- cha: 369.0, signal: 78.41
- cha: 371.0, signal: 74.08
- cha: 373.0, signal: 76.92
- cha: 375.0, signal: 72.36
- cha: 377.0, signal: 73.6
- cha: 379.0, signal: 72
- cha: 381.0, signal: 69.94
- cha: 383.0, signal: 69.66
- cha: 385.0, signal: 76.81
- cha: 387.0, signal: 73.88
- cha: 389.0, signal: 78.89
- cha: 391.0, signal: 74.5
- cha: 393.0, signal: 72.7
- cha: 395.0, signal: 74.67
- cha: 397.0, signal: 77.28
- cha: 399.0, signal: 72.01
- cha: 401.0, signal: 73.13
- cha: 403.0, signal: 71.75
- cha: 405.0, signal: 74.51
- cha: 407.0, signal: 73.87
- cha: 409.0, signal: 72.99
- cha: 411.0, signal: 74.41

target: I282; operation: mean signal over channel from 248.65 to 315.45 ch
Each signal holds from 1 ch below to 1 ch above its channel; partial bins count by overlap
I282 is 73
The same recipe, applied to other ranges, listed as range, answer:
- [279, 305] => 72.1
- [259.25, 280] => 73.7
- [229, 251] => 73.8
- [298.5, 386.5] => 73.2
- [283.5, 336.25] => 72.6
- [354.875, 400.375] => 73.9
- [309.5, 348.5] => 72.9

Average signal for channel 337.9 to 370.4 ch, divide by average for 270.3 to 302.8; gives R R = 1.02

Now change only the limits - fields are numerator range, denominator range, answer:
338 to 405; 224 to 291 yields 1.00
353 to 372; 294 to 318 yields 1.00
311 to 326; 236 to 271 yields 0.99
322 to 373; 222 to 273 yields 0.99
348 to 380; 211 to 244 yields 0.99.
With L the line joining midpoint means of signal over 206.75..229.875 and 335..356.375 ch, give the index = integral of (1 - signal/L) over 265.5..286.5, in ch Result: 0.45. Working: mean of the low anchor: 75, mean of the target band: 72.6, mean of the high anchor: 73.1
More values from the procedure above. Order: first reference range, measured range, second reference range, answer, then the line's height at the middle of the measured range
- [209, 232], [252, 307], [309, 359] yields 0.7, 73.8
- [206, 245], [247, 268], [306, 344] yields 0.1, 74.2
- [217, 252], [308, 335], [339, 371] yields 0.2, 73.7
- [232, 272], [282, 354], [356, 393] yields 1.1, 73.8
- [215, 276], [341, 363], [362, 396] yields 0.1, 73.8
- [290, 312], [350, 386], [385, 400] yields 0.5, 74.5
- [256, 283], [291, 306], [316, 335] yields 0.1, 73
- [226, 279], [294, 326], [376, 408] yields 0.1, 73.7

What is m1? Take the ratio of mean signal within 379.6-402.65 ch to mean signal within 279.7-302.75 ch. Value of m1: 1.0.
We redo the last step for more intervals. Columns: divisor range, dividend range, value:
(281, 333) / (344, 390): 1.01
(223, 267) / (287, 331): 0.98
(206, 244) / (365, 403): 0.99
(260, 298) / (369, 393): 1.02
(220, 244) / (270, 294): 0.96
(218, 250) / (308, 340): 0.98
